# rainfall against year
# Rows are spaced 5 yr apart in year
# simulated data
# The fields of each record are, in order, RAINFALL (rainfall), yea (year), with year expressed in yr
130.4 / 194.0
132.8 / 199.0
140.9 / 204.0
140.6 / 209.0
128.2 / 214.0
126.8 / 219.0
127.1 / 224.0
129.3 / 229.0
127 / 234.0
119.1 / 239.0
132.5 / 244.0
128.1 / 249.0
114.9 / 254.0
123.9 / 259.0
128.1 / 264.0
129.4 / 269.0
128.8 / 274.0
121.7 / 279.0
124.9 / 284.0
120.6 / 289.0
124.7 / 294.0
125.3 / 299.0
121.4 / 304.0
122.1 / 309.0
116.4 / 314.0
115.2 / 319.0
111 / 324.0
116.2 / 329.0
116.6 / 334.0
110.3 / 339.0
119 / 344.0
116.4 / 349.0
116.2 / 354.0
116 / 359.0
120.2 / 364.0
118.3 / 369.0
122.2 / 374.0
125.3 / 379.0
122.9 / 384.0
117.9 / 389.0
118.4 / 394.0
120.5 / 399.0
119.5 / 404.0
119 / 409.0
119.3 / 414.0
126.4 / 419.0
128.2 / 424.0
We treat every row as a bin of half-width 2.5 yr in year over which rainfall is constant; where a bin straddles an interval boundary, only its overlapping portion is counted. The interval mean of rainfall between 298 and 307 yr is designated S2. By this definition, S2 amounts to 123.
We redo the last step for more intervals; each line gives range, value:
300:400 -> 118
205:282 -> 127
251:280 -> 125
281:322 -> 121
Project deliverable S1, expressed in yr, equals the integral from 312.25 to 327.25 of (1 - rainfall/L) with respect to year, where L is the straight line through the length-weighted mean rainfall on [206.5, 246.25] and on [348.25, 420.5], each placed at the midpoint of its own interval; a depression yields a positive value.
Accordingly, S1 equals 1.1 yr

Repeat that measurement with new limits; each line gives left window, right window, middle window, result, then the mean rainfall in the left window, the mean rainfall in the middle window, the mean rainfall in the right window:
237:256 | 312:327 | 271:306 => -1.7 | 124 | 124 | 114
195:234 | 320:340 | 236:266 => 0.4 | 132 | 124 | 114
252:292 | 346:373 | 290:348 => 1.3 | 124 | 118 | 118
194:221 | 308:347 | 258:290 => -0.5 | 134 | 126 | 116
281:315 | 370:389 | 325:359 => 1.9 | 122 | 116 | 122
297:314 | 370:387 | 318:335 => 1.1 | 122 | 115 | 123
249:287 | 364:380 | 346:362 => 0.7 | 125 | 116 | 121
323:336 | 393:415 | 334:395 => -0.8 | 115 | 119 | 119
